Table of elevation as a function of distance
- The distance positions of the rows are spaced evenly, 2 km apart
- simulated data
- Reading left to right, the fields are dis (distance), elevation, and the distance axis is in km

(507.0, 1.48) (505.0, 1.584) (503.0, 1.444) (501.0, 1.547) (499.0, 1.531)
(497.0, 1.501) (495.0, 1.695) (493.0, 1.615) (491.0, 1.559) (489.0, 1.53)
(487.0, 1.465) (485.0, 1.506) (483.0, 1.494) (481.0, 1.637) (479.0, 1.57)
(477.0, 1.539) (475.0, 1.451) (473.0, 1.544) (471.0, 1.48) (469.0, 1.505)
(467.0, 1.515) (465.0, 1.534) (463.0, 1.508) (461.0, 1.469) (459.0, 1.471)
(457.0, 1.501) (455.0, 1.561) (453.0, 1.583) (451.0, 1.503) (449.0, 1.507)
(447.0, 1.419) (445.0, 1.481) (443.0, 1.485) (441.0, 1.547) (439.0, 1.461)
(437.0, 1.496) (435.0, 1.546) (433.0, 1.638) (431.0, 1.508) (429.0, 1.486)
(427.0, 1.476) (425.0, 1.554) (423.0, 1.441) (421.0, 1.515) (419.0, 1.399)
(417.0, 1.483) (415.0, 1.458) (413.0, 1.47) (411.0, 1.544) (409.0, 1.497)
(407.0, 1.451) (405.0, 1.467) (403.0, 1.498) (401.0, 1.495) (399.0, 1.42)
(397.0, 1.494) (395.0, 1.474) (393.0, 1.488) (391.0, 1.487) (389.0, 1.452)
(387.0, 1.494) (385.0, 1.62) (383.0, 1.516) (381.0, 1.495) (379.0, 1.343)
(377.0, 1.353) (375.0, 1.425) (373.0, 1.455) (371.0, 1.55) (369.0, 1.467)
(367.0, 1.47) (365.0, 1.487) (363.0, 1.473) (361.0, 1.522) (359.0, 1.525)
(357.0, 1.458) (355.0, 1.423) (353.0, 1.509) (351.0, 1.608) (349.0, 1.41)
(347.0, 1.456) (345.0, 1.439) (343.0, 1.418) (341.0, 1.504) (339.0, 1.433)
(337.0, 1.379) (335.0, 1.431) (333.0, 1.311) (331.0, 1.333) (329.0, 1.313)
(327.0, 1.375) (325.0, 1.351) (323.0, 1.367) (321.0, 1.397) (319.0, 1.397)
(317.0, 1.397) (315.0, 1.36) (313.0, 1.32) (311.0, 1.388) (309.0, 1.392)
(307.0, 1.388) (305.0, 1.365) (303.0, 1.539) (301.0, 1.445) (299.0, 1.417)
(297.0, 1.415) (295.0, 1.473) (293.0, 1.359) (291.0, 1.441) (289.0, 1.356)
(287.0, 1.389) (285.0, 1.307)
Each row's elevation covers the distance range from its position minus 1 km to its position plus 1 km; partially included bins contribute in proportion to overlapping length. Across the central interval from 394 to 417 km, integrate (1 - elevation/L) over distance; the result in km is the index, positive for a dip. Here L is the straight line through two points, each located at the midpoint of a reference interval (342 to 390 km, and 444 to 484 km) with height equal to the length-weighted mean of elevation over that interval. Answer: 0.2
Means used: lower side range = 1.47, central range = 1.48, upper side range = 1.51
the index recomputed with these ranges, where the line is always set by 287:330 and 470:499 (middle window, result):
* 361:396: -0.55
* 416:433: -0.01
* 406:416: -0.03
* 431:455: -0.16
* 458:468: 0.16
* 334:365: -0.84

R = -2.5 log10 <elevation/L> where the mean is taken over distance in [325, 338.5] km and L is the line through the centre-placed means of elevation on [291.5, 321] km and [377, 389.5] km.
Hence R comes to 0.05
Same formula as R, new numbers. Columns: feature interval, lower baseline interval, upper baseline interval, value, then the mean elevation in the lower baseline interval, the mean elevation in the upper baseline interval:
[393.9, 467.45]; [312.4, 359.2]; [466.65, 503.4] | -0.004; 1.41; 1.53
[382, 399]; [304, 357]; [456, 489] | -0.036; 1.4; 1.51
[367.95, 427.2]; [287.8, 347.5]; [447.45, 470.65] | -0.010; 1.4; 1.51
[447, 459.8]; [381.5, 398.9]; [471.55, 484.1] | 0.009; 1.5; 1.54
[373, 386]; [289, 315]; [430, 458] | 0.007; 1.41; 1.52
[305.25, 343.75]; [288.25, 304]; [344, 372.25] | 0.057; 1.43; 1.49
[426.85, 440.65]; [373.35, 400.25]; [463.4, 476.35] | -0.022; 1.47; 1.51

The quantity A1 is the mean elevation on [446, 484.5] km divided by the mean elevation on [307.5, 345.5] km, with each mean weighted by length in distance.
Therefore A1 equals 1.09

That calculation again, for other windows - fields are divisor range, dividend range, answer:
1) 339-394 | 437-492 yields 1.02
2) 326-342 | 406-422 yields 1.07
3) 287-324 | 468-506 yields 1.10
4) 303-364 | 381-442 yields 1.06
